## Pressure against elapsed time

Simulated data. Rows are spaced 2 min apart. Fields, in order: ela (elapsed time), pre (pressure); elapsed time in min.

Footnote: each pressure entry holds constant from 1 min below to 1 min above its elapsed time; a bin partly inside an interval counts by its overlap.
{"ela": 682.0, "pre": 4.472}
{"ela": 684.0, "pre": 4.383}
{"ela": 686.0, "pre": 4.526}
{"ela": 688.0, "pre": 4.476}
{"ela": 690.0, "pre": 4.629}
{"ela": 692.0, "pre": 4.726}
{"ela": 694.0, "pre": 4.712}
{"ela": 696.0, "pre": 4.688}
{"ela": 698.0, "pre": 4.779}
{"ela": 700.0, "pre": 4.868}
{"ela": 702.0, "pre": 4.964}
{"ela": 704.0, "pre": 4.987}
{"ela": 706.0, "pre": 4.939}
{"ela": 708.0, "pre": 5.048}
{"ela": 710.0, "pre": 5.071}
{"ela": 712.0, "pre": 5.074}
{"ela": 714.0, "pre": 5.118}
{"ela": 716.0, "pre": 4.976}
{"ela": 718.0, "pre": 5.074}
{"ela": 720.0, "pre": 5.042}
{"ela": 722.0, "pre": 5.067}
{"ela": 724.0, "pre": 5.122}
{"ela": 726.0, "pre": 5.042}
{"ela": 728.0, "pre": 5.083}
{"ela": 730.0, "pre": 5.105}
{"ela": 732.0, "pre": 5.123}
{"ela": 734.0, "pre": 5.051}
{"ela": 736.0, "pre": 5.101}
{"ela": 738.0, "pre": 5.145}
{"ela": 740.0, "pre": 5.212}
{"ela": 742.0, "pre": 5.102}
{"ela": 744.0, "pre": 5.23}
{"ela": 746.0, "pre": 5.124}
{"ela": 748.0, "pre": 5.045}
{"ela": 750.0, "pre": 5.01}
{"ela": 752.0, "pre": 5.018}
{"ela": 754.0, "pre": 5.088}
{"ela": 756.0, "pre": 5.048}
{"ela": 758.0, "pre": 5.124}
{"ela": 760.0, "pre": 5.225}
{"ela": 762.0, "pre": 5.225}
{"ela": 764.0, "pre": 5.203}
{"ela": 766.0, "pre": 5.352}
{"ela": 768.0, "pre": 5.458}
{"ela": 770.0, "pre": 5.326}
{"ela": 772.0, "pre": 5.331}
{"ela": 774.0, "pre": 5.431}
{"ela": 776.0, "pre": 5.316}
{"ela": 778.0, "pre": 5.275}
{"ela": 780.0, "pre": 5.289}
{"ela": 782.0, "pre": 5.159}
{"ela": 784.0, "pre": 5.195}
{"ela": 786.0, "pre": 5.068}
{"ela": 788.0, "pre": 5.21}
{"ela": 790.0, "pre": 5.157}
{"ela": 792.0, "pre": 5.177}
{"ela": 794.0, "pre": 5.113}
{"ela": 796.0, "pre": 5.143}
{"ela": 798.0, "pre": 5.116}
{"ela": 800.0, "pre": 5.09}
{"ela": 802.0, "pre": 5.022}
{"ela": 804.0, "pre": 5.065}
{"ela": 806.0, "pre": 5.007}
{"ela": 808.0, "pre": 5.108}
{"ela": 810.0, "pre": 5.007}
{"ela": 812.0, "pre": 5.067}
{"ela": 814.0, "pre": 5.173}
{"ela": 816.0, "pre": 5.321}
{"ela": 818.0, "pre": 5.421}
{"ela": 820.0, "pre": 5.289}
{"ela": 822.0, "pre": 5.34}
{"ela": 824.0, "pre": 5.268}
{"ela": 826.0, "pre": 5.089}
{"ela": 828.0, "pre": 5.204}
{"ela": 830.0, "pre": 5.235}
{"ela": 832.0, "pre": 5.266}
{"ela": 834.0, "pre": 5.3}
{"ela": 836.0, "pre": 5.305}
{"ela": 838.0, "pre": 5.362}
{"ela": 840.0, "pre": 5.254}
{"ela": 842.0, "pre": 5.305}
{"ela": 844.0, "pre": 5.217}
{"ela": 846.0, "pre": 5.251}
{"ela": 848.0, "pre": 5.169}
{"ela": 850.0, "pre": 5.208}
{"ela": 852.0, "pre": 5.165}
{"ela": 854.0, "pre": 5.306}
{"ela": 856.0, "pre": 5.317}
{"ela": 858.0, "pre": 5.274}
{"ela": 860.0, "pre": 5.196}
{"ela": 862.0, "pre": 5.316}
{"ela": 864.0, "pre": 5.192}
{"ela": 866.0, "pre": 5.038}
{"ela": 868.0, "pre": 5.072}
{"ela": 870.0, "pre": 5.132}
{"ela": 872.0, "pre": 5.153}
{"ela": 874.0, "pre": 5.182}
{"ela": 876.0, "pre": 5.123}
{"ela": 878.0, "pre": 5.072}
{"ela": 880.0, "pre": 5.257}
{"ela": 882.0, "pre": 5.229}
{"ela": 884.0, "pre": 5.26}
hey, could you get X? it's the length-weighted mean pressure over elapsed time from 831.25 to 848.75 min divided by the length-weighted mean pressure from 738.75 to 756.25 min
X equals 1.03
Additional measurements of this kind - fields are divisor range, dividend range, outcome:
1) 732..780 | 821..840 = 1.01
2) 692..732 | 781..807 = 1.03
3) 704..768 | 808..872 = 1.02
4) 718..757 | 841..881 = 1.02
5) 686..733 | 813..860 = 1.07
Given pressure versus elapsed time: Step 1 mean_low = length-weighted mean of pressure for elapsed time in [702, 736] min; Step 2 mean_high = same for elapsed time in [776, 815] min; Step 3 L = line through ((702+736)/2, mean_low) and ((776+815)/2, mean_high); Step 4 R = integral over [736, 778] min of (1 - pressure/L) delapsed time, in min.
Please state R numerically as -0.9 min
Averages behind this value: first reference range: 5.06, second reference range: 5.13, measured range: 5.2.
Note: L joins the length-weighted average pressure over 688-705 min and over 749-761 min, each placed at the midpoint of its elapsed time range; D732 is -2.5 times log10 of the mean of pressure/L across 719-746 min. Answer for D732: -0.03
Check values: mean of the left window 4.78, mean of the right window 5.09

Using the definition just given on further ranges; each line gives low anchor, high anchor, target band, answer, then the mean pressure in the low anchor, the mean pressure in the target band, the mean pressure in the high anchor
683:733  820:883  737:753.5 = -0.03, 4.9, 5.11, 5.22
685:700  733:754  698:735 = -0.04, 4.66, 5.03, 5.1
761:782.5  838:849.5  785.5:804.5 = 0.04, 5.31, 5.12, 5.25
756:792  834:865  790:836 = 0.02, 5.25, 5.18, 5.26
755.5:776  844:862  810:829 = 0.01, 5.28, 5.23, 5.24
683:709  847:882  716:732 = -0.06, 4.75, 5.07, 5.19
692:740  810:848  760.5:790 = -0.03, 5.01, 5.27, 5.25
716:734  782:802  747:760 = 0.01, 5.07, 5.07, 5.14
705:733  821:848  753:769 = -0.02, 5.06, 5.22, 5.26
